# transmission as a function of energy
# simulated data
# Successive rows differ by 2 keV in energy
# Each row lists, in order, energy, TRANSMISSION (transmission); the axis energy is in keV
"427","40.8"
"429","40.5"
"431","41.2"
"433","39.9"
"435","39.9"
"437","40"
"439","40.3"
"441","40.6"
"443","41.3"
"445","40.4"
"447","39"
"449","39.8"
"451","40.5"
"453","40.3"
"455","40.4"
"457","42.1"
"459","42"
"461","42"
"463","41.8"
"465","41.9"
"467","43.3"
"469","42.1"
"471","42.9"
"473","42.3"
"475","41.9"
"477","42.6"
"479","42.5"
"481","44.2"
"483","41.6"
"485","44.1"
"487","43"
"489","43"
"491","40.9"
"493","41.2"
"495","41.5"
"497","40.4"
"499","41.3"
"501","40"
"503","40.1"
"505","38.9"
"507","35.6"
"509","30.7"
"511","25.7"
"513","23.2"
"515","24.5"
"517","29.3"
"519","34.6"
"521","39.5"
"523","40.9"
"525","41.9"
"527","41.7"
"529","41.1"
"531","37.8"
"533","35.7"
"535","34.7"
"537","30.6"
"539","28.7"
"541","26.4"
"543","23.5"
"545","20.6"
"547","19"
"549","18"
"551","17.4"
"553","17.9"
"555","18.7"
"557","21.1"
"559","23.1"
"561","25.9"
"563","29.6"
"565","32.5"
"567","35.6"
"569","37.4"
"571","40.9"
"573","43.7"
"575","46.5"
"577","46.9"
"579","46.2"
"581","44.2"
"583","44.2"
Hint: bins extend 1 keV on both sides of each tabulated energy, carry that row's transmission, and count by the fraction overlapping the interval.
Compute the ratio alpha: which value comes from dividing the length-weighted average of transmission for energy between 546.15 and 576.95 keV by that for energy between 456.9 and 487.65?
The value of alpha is 0.7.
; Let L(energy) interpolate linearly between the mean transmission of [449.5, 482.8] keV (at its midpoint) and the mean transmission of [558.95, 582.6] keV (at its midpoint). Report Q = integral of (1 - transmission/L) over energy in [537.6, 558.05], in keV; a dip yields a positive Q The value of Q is 9.35 keV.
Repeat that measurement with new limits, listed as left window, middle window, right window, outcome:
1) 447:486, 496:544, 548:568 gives -4.72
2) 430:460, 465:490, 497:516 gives -3.97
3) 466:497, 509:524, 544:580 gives 2.37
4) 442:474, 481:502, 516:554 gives -2.96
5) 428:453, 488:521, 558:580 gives 2.50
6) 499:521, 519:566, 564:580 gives 9.87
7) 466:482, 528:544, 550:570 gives -0.82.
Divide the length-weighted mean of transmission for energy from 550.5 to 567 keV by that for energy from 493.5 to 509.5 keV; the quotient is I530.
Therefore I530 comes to 0.6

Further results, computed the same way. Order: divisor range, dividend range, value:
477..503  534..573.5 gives 0.65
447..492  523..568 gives 0.68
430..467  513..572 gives 0.73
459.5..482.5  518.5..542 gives 0.85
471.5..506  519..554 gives 0.73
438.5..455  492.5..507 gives 1.00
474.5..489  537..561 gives 0.51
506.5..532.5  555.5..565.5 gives 0.75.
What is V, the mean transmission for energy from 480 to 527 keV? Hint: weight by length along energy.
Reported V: 37.7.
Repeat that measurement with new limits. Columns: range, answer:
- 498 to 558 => 30.6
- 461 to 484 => 42.4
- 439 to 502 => 41.6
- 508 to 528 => 33.2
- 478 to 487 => 43.1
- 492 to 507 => 40.2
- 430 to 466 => 40.7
